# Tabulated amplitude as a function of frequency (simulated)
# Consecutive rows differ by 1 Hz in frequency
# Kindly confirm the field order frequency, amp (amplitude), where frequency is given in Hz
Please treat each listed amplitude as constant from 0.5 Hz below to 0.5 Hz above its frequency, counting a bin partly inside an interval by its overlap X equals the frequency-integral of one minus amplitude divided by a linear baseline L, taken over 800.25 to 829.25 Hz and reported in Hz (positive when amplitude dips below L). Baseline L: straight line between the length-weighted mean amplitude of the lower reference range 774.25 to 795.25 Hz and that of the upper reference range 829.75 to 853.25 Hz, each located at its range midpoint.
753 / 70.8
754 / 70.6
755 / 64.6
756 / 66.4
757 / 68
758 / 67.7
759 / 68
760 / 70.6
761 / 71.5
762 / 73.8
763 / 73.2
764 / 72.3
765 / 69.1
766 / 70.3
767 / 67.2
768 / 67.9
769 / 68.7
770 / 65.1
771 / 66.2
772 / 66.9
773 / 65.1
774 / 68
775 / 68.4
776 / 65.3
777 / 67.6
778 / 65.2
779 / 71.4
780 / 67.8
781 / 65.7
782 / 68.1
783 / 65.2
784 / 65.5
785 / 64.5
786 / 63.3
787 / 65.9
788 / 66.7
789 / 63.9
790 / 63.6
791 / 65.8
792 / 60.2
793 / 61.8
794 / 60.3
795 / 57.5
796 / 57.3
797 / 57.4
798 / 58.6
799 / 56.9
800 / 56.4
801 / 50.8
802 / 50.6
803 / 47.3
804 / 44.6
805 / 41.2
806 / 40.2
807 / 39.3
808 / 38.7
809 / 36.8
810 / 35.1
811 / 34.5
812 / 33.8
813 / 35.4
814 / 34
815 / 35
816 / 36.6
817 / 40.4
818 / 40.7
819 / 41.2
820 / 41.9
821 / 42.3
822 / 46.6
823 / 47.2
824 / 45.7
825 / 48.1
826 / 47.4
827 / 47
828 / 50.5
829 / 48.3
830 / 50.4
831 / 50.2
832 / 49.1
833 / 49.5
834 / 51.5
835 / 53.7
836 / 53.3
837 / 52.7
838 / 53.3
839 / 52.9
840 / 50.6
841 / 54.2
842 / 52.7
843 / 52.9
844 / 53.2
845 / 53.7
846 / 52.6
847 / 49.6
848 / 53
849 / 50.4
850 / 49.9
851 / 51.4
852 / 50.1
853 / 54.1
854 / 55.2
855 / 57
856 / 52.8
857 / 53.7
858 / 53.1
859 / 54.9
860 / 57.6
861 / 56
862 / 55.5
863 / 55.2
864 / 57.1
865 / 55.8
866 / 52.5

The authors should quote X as 7.9 Hz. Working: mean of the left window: 65.1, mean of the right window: 51.9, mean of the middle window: 42.2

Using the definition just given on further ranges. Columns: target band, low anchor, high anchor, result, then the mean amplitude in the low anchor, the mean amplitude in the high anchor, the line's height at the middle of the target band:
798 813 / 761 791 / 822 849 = 3.99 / 67.4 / 50.8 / 59.1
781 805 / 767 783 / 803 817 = -3.41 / 67.1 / 37.8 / 52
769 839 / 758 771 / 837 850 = 9.16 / 69.6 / 52.3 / 61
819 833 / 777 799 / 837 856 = 2.30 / 63.5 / 52.6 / 56.4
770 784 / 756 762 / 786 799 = -0.38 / 69.3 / 61.5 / 65.1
